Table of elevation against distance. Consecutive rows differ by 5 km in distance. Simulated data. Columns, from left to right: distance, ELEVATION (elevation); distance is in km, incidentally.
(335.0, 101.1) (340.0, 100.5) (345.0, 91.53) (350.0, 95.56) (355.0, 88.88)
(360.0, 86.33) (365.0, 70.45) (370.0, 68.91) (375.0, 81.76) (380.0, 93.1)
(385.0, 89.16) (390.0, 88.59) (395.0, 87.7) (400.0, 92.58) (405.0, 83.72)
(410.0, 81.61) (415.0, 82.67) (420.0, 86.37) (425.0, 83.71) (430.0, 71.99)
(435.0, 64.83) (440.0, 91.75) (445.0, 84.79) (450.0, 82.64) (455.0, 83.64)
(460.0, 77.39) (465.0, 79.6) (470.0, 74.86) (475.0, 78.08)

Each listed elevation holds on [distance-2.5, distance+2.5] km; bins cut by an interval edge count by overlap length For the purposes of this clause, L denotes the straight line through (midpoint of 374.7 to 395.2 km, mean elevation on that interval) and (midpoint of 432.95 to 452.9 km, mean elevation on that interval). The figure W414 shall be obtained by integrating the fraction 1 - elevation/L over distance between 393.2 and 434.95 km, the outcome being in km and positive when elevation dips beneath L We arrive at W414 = 1.2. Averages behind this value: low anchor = 88.8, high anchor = 81.4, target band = 82.6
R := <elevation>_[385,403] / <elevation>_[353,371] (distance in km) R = 1.13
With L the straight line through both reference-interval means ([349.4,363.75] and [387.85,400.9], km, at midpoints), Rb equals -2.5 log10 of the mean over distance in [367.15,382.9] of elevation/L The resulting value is 0.09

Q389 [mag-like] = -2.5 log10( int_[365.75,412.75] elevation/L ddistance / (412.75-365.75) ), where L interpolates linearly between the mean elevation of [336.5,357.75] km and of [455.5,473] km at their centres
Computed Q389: 0.05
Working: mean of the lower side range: 94.4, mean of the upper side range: 78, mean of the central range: 84.7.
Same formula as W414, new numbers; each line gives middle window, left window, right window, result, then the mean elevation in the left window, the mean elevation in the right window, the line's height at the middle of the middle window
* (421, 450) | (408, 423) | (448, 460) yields 0.9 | 83.6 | 82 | 82.8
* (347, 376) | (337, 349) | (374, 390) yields 3.3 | 96.2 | 88.7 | 92.6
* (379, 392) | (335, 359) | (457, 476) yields -0.2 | 94.4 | 77.6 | 89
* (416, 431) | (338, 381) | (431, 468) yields 0.0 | 85.9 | 80.2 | 81.9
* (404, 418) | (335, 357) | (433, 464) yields 0.6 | 95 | 81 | 86.2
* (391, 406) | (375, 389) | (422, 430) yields -0.5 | 89.2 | 80.2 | 85.8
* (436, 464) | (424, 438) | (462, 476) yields -2.8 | 73.1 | 77.4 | 75.3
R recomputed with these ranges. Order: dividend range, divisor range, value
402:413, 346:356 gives 0.90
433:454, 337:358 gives 0.87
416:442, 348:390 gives 0.94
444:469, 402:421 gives 0.97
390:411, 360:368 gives 1.16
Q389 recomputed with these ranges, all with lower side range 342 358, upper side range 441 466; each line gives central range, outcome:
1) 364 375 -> 0.24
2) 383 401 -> -0.01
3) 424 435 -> 0.14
